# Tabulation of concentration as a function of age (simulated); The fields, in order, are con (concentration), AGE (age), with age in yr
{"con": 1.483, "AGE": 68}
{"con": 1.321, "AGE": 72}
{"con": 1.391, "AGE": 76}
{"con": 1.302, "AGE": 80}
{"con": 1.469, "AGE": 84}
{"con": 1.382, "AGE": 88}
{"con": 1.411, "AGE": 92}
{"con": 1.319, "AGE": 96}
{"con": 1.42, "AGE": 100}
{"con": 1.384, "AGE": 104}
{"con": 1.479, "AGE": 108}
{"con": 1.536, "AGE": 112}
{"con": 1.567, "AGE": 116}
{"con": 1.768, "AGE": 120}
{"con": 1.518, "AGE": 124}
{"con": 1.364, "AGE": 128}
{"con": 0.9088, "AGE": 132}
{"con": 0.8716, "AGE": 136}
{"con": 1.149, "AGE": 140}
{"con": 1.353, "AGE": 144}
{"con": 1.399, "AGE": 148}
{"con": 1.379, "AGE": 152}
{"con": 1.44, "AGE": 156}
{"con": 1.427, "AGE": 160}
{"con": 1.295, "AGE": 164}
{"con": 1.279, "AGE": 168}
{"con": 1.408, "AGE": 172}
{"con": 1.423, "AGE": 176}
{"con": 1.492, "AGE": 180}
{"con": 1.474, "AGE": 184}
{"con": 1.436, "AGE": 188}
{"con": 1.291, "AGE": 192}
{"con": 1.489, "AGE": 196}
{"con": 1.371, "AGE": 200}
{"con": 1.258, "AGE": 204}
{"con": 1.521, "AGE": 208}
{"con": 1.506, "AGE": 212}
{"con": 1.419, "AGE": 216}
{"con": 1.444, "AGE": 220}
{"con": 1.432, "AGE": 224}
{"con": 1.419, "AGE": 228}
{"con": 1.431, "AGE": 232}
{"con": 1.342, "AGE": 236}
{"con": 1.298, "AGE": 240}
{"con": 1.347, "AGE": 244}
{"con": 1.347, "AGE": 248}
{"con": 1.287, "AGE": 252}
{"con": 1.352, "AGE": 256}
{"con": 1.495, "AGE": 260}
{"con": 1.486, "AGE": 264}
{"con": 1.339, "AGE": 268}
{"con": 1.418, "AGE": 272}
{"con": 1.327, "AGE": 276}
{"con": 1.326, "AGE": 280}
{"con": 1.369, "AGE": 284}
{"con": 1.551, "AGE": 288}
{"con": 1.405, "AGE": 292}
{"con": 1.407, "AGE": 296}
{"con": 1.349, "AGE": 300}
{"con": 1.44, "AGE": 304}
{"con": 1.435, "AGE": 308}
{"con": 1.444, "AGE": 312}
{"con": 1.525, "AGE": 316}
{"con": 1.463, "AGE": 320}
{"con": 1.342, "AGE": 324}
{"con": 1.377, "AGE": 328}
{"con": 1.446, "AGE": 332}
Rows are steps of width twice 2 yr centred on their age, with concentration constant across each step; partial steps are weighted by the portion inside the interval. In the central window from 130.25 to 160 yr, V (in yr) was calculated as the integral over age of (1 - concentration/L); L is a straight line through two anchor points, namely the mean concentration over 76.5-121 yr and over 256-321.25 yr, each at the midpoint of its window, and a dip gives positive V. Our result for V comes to 4.3 yr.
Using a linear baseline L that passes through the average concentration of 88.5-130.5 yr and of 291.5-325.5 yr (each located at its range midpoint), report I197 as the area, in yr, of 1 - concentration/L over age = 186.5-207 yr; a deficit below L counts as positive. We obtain 1.0 yr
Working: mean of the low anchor 1.47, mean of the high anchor 1.43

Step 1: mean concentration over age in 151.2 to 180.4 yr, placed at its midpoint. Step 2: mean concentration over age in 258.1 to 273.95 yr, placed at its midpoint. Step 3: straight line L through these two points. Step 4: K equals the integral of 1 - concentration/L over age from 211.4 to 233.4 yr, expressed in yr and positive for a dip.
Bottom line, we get -0.4 yr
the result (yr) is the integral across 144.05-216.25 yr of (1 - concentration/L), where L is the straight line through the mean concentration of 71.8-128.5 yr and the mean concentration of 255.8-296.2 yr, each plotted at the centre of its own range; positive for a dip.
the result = 1.3 yr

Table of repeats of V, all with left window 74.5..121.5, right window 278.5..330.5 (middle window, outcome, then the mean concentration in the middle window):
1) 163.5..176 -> 0.8 yr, 1.35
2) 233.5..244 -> 0.7 yr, 1.33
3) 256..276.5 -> 0.2 yr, 1.41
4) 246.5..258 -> 0.8 yr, 1.33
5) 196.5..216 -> 0.2 yr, 1.42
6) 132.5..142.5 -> 3.0 yr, 1.01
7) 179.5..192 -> 0.0 yr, 1.44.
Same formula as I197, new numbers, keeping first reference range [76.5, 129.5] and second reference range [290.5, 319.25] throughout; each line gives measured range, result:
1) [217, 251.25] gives 1.4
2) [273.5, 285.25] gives 0.8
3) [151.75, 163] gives 0.3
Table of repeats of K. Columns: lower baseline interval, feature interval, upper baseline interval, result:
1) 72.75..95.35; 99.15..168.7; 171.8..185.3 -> 2.7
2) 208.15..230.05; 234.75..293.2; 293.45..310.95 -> 2.0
